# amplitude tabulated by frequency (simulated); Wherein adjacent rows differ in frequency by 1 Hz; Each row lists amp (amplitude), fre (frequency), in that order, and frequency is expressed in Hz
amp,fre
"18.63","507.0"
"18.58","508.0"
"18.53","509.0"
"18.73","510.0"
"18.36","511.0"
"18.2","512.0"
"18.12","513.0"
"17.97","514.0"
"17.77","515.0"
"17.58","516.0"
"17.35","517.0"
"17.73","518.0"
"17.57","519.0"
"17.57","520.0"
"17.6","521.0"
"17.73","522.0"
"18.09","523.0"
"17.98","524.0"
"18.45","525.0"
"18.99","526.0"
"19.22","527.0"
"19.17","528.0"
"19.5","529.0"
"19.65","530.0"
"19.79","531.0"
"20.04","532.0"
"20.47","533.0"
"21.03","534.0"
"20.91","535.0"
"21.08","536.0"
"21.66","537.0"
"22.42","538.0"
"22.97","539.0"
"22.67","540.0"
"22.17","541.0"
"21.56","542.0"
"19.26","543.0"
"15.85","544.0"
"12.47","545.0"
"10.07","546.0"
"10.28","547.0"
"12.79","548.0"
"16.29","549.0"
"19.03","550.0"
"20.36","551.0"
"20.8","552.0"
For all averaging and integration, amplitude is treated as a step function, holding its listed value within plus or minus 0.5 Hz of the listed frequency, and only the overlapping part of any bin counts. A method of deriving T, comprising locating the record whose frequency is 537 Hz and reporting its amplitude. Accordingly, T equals 21.66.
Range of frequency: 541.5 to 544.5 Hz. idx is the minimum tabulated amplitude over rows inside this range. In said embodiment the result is 15.85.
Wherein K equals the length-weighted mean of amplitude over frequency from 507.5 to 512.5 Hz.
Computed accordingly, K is 18.5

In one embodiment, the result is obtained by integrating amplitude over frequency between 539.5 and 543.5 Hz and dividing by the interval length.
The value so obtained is 21.4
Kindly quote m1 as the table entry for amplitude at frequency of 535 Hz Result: 20.91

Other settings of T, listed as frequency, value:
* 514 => 17.97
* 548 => 12.79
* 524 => 17.98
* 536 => 21.08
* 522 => 17.73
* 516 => 17.58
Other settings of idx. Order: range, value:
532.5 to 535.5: 20.47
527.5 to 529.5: 19.17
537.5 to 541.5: 22.17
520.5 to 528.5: 17.6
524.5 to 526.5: 18.45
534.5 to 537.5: 20.91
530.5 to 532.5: 19.79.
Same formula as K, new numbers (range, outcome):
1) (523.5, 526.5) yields 18.5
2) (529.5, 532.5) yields 19.8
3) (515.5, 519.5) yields 17.6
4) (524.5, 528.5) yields 19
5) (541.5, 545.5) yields 17.3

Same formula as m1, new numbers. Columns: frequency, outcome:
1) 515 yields 17.77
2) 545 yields 12.47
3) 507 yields 18.63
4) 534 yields 21.03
